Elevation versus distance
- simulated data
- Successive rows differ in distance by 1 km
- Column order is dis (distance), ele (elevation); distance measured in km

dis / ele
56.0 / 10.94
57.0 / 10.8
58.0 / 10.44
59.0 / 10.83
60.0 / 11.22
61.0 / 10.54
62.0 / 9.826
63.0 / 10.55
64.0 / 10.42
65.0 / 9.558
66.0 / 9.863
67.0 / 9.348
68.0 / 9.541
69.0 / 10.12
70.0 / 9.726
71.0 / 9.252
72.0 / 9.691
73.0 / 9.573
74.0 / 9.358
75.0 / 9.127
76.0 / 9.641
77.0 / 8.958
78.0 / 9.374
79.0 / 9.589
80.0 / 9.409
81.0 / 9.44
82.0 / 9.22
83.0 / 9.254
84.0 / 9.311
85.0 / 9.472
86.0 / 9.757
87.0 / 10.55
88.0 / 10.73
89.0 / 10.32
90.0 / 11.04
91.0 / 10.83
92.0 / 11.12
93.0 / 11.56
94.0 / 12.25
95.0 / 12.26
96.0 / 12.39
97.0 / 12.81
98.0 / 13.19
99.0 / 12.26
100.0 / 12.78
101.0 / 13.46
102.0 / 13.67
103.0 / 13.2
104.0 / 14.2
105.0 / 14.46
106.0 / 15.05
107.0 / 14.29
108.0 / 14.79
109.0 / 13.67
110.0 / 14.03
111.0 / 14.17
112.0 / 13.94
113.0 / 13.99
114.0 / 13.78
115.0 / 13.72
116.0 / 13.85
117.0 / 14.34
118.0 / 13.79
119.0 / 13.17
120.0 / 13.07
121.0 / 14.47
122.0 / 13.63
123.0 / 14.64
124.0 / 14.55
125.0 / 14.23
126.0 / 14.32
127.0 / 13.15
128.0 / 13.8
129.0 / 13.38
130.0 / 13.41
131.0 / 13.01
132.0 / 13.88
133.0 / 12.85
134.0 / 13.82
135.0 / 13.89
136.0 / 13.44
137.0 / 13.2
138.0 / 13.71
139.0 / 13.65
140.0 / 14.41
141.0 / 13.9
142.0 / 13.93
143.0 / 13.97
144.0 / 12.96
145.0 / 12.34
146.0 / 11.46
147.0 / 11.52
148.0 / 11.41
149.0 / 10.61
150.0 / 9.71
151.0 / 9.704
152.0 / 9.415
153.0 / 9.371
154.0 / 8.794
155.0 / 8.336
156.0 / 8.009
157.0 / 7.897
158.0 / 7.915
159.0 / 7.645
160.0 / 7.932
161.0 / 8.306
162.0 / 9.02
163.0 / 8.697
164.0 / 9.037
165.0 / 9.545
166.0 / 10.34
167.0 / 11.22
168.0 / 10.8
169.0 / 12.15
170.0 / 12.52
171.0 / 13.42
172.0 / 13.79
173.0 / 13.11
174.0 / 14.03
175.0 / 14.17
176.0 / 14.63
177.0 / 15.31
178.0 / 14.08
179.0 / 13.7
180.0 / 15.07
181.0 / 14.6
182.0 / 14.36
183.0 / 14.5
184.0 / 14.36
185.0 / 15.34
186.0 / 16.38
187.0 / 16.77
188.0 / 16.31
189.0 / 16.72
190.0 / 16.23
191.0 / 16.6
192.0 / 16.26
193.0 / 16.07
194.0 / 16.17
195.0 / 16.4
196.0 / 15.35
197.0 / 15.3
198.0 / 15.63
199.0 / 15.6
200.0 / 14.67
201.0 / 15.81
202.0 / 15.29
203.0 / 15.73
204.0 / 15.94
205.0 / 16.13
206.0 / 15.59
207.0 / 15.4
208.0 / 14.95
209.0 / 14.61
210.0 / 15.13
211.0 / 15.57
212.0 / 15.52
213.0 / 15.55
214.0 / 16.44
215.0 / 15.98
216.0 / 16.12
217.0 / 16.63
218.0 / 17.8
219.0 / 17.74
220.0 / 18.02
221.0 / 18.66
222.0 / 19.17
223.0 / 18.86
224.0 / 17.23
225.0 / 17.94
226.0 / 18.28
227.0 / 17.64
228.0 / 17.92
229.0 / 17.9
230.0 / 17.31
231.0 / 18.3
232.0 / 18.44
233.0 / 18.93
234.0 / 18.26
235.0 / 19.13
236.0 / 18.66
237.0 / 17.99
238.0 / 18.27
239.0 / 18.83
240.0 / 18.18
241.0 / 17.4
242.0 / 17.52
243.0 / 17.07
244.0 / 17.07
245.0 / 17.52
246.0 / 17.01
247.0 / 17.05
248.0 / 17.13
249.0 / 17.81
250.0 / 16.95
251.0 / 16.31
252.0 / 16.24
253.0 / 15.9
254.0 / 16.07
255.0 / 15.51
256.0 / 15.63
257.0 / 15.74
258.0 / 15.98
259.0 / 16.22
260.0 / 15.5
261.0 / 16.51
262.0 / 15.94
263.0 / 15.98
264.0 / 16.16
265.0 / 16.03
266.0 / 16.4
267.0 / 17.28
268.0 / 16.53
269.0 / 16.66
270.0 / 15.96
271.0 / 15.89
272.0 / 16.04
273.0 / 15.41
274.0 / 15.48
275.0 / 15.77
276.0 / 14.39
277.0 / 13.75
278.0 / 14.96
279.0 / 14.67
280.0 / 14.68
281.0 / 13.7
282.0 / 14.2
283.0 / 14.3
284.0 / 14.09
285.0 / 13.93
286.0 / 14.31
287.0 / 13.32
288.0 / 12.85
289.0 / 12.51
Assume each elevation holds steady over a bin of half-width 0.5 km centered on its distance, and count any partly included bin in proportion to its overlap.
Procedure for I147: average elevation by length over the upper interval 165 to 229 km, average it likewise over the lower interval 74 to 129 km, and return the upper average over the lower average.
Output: 1.3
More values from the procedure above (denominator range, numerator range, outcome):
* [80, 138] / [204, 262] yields 1.33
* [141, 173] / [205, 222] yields 1.56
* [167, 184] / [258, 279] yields 1.15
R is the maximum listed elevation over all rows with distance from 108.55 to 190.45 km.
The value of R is 16.77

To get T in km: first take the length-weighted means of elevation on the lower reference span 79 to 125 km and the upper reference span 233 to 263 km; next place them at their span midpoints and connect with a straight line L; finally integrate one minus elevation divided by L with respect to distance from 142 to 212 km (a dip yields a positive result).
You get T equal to 8.4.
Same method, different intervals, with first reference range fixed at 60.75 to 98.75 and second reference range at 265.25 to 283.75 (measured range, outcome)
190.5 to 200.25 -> -1.9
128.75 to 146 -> -2.5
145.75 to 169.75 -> 5.3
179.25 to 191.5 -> -2.4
